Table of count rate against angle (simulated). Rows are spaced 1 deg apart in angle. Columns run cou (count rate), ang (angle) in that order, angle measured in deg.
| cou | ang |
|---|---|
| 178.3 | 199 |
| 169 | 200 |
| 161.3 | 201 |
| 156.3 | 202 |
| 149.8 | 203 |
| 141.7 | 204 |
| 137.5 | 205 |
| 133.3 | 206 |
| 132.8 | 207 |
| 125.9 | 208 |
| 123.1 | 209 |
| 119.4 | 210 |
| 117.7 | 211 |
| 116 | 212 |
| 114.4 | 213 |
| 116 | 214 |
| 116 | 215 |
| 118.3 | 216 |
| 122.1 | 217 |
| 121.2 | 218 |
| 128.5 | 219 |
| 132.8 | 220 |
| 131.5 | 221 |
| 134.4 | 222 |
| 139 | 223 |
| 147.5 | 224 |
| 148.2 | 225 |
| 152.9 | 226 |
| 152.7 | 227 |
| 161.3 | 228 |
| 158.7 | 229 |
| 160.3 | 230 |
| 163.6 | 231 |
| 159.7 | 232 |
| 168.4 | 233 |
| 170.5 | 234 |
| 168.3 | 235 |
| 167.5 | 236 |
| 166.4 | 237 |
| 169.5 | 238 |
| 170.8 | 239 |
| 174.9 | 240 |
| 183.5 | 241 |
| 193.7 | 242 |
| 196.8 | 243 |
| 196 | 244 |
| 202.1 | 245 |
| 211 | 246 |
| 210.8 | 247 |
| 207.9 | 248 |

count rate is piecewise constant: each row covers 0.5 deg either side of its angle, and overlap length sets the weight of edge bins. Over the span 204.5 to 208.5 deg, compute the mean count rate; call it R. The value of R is 132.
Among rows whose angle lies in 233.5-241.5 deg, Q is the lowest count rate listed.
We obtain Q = 166.4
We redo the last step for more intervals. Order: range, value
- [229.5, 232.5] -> 159.7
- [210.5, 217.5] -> 114.4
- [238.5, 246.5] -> 170.8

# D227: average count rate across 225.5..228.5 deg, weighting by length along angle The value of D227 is 156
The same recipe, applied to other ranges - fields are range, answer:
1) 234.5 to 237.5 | 167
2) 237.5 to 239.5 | 170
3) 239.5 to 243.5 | 187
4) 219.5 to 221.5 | 132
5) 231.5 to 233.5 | 164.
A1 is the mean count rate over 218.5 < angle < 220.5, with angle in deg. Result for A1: 131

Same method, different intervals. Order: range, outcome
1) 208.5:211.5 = 120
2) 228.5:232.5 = 161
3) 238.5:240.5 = 173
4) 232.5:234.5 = 169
